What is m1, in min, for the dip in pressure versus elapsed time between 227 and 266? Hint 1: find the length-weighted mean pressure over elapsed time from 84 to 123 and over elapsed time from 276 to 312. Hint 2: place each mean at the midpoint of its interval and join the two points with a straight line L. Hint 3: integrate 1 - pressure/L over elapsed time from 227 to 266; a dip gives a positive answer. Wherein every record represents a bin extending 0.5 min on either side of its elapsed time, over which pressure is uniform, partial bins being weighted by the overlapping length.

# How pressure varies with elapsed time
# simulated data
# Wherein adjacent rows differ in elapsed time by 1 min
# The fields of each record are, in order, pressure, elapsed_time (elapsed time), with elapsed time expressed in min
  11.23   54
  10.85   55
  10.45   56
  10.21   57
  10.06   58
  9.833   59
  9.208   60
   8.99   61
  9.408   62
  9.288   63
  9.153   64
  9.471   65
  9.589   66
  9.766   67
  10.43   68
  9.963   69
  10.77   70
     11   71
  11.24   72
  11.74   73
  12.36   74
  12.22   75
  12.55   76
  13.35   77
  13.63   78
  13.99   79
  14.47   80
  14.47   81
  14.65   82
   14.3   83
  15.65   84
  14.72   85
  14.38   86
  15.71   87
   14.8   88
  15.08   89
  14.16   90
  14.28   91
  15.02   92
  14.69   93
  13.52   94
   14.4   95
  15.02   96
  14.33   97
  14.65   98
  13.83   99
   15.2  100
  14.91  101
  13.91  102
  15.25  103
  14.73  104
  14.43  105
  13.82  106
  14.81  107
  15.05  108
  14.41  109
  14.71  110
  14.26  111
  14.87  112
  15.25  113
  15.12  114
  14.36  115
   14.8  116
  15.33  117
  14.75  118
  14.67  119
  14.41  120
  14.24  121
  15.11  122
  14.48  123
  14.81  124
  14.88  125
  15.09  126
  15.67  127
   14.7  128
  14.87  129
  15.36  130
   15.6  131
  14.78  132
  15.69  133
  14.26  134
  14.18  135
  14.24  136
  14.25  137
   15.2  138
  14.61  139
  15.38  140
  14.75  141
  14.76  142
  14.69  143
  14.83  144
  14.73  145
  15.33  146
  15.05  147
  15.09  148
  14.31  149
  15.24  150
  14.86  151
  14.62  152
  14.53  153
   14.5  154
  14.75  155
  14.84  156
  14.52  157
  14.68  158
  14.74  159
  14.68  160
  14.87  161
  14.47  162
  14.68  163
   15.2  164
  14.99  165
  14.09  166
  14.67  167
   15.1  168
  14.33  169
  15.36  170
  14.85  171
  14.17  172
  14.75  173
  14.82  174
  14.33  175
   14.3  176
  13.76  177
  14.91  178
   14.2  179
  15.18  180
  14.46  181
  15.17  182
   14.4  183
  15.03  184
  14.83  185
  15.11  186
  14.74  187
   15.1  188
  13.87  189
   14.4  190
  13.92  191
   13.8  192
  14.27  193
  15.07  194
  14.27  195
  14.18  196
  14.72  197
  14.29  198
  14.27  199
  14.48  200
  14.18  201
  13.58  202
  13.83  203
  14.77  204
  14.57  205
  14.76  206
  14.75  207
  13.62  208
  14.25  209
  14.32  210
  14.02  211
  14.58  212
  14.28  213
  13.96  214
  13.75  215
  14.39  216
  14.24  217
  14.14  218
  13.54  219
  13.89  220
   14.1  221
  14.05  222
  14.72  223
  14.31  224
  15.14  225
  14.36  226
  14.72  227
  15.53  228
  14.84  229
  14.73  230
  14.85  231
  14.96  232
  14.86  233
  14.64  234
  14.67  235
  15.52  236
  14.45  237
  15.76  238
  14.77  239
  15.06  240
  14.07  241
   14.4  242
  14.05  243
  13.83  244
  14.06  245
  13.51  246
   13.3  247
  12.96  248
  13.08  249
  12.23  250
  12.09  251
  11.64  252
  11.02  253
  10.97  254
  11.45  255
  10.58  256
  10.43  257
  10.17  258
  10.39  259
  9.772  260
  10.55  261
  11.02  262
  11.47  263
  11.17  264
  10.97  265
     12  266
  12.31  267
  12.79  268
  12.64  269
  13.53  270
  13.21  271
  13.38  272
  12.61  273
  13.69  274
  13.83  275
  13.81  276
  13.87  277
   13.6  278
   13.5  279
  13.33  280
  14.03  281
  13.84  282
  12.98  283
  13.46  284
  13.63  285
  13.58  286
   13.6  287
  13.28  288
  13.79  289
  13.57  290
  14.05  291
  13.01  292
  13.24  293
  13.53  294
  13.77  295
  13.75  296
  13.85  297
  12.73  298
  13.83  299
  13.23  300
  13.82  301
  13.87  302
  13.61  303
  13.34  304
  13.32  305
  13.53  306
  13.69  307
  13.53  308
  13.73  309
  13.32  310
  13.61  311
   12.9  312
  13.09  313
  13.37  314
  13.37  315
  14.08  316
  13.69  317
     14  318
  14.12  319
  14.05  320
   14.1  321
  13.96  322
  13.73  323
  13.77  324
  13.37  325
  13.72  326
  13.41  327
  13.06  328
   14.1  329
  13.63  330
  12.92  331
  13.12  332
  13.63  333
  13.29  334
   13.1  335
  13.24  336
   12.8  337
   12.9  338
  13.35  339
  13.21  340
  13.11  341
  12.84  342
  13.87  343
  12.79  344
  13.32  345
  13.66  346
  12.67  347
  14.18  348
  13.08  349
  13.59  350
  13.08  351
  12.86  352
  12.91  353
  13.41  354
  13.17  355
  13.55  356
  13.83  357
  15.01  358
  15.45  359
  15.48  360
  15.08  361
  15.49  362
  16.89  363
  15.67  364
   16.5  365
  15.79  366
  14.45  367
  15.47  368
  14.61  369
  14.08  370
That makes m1 2.3 min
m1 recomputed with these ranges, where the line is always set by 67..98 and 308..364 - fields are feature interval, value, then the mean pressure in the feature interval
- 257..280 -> 2.3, 12.3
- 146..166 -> -1.8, 14.8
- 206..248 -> -2.5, 14.4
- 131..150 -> -1.8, 14.8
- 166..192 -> -2.0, 14.6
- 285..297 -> 0.1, 13.6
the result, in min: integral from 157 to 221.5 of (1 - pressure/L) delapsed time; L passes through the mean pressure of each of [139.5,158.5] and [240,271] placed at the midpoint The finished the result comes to -3.1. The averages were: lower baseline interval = 14.8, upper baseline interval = 12.1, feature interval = 14.5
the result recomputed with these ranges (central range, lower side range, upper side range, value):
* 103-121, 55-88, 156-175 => -2.3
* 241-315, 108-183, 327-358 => 4.6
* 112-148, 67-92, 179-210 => -2.8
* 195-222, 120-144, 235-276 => -1.4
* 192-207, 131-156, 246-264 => -1.5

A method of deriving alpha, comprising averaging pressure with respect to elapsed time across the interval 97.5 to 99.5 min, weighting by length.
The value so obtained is 14.2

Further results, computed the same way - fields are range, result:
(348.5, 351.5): 13.2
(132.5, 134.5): 15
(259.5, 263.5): 10.7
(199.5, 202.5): 14.1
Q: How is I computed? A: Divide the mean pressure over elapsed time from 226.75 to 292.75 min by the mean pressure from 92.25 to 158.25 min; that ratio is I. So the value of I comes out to 0.89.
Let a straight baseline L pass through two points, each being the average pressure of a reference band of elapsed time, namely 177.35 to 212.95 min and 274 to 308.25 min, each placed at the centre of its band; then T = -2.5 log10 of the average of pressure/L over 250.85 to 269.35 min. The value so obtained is 0.23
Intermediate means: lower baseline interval 14.4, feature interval 11.2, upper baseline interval 13.6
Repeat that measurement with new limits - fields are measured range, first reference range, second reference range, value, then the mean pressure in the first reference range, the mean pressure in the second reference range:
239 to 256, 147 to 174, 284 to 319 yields 0.08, 14.7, 13.5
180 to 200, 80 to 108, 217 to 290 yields -0.05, 14.6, 13.3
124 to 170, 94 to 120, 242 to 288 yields -0.05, 14.6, 12.6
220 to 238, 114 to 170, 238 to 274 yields -0.14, 14.8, 12.4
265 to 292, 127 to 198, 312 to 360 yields 0.05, 14.7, 13.5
